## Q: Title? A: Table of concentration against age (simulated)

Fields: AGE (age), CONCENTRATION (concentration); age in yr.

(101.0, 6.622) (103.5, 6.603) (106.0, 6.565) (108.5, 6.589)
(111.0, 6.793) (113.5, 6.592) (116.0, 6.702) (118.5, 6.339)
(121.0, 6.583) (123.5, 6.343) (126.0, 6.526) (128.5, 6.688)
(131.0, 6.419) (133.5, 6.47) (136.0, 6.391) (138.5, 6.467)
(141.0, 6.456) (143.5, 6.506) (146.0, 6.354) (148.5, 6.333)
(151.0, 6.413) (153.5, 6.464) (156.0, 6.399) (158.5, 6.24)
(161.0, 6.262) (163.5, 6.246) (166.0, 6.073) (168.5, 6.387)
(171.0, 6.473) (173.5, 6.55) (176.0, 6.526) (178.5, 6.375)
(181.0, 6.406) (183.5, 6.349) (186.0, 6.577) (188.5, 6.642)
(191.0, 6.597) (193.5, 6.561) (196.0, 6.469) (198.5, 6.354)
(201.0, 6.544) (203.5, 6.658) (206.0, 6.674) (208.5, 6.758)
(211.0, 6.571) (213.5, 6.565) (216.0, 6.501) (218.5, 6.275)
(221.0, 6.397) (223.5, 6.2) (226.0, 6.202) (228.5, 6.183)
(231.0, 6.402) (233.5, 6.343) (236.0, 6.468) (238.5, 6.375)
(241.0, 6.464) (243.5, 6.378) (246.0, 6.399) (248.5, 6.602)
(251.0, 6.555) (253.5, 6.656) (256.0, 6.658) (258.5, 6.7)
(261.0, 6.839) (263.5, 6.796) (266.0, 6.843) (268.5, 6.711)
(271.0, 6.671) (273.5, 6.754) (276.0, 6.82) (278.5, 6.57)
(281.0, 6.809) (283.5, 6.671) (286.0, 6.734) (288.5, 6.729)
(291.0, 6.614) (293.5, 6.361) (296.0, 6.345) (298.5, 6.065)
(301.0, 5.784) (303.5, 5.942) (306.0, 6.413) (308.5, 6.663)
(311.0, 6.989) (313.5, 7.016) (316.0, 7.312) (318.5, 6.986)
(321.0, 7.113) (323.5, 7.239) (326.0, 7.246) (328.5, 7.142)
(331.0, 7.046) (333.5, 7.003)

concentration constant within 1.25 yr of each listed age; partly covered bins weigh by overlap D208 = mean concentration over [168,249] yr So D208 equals 6.46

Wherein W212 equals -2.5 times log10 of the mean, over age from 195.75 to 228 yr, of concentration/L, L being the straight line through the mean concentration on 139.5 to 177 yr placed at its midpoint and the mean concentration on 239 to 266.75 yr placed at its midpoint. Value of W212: 0.01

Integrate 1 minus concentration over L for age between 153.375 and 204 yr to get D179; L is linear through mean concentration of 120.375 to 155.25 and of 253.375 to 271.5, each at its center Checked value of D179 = 0.91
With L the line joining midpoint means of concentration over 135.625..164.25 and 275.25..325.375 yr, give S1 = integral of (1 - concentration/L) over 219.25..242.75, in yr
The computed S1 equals 0.7 yr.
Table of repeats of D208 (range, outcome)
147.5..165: 6.33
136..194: 6.42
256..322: 6.66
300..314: 6.45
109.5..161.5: 6.47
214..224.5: 6.36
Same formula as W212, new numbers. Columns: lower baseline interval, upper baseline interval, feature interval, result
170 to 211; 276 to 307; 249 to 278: -0.042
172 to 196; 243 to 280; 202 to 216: -0.012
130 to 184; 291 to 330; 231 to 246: 0.026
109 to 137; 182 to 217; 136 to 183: 0.027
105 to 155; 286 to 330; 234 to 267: 0.009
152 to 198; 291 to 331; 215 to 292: 0.005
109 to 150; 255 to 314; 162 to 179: 0.025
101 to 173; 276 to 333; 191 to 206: 0.003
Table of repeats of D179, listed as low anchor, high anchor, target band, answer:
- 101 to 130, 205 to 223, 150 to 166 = 0.6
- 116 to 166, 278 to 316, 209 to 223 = 0.0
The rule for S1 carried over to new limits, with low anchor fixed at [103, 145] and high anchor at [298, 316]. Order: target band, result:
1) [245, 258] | -0.2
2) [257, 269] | -0.5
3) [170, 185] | 0.2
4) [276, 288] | -0.4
